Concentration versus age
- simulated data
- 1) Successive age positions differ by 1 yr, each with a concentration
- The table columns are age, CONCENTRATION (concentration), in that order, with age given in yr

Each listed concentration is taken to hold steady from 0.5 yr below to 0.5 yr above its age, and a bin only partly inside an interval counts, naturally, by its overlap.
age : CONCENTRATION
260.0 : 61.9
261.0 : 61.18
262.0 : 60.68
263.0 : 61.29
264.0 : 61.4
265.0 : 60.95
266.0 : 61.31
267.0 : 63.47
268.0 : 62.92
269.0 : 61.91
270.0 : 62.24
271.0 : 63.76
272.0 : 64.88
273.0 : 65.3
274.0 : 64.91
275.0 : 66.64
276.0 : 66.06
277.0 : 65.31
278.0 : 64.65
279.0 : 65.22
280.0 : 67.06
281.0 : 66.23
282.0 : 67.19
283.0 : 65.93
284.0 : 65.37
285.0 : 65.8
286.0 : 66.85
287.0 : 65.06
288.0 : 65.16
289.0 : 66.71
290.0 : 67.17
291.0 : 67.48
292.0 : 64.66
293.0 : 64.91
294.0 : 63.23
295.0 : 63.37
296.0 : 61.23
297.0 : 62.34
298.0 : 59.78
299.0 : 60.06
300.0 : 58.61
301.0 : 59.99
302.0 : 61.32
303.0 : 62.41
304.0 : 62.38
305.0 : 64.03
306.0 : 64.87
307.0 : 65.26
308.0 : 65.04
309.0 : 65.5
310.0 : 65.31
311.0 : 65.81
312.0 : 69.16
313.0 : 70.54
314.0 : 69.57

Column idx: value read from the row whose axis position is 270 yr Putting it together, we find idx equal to 62.24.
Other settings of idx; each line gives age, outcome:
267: 63.47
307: 65.26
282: 67.19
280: 67.06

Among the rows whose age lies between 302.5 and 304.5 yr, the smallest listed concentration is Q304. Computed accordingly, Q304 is 62.38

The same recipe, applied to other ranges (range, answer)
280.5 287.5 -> 65.06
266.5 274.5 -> 61.91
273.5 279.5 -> 64.65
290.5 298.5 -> 59.78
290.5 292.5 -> 64.66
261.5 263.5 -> 60.68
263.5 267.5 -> 60.95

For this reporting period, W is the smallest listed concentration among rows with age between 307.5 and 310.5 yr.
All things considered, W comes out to 65.04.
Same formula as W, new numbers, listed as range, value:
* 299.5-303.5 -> 58.61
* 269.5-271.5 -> 62.24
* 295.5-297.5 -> 61.23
